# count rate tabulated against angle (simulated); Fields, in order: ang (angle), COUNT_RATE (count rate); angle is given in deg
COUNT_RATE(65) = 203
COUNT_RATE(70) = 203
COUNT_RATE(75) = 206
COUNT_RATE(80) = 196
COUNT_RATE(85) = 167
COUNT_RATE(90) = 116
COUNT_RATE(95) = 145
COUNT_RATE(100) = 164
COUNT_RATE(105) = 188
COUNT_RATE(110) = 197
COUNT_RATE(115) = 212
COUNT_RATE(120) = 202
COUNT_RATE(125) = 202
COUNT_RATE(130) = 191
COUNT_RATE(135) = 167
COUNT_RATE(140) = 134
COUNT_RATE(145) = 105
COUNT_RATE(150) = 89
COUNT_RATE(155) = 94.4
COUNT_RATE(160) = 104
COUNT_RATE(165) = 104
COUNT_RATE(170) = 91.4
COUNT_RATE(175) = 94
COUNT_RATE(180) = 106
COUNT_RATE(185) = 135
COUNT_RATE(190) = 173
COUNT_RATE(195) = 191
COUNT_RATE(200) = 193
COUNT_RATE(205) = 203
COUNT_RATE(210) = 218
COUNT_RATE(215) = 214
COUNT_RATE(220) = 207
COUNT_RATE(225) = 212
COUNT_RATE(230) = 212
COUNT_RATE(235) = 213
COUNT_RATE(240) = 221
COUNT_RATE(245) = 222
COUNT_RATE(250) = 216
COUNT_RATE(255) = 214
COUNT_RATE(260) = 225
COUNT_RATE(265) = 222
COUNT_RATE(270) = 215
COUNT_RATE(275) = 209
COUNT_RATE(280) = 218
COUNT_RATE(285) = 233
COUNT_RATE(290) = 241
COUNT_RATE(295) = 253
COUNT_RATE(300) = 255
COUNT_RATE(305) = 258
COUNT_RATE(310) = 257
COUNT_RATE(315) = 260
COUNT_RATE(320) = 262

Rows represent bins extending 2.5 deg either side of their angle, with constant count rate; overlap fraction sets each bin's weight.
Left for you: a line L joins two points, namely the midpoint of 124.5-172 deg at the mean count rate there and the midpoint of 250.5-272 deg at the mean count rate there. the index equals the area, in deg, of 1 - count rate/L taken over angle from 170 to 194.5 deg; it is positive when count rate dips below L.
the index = 4.2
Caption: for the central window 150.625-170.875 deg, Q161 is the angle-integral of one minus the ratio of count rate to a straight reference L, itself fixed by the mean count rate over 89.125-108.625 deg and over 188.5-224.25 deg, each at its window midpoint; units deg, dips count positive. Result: 9.4 deg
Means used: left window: 159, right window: 201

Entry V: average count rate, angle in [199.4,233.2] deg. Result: 209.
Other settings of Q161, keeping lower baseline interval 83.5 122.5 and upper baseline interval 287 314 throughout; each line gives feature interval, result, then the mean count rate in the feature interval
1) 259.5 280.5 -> 2.1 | 217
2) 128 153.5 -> 7.3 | 134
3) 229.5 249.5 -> 1.0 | 217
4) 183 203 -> 3.4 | 175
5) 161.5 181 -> 9.9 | 98.6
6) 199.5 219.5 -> 0.8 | 208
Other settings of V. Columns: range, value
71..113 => 174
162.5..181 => 98.3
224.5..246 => 216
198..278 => 214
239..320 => 234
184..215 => 190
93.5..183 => 144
